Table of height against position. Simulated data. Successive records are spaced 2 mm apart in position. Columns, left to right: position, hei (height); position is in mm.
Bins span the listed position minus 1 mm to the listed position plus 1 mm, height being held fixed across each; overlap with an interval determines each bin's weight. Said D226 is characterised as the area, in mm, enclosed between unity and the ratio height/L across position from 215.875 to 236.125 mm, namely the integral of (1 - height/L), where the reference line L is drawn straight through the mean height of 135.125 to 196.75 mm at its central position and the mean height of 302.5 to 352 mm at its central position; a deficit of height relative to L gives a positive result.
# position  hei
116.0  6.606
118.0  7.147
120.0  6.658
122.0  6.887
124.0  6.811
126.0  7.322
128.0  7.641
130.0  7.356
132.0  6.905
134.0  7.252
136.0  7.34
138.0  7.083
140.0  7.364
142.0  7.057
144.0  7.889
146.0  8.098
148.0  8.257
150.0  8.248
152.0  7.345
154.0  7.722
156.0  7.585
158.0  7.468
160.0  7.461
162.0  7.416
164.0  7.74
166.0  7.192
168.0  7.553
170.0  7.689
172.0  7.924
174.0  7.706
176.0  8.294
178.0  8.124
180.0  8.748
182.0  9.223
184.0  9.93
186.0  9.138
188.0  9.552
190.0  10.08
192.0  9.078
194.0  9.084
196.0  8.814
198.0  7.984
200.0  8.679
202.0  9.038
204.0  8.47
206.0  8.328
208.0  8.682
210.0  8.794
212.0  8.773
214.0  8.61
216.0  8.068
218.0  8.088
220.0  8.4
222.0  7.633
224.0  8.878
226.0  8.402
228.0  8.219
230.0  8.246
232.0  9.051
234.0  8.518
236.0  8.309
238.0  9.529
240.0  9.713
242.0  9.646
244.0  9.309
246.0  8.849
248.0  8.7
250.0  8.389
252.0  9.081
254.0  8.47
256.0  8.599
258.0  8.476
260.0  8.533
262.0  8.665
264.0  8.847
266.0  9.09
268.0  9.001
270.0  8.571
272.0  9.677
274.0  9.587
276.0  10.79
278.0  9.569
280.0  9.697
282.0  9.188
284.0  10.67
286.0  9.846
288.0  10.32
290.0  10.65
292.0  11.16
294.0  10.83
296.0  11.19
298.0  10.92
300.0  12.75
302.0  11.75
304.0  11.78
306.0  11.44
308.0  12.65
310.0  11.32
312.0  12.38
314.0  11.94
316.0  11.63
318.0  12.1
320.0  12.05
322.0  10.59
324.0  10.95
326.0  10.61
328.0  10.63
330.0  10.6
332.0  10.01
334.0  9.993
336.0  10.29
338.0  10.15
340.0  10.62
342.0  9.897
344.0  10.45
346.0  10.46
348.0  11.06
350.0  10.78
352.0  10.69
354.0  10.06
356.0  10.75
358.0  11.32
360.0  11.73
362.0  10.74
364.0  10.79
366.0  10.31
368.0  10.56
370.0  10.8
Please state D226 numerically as 1.9 mm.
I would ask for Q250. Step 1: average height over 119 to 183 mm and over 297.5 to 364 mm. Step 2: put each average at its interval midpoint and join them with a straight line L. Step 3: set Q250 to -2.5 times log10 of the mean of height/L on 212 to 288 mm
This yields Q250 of 0.06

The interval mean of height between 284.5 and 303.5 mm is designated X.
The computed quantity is 11.1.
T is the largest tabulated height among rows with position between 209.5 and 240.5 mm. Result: 9.713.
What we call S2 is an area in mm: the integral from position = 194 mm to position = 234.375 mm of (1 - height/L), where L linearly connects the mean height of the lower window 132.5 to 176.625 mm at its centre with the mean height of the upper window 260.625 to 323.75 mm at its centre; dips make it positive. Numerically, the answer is 1.9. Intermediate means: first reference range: 7.61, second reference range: 10.7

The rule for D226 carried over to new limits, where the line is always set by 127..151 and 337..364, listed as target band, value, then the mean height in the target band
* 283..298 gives -1.37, 10.7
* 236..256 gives 0.24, 9.01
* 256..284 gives 0.74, 9.24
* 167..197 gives -1.99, 8.73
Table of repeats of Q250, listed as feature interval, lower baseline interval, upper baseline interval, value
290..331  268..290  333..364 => -0.129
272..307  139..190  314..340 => -0.050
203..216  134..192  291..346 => 0.050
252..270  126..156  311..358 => 0.101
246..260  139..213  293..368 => 0.121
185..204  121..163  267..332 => -0.055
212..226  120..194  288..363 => 0.092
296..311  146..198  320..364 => -0.166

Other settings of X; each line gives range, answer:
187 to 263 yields 8.73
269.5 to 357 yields 10.8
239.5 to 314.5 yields 10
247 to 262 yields 8.61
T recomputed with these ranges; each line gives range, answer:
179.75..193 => 10.08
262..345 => 12.75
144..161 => 8.257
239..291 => 10.79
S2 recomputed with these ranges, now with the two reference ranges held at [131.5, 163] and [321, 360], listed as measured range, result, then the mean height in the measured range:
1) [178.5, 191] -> -1.9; 9.39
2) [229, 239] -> 0.2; 8.73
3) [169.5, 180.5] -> -0.1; 8.07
